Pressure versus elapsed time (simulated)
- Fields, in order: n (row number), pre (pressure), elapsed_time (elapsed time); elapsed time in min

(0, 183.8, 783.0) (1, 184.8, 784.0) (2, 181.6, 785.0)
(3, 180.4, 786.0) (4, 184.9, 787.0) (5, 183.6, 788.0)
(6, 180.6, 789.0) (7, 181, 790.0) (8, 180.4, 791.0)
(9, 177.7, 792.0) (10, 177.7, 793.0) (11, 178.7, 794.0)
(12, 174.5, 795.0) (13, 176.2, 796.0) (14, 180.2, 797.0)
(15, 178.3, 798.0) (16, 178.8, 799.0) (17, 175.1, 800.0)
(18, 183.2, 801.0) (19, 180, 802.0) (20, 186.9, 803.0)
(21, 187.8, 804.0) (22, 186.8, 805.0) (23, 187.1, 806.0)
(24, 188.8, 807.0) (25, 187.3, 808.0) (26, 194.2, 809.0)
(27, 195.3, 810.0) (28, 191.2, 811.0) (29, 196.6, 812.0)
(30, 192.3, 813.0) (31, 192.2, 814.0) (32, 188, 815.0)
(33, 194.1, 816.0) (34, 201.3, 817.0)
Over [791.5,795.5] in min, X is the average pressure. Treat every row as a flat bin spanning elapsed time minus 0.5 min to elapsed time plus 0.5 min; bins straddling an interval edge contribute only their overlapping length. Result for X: 177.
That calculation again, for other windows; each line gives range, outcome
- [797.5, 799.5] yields 179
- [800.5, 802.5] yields 182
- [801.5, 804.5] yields 185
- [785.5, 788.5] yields 183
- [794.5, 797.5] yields 177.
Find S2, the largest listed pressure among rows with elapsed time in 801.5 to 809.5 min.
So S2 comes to 194.2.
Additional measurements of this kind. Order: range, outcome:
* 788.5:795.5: 181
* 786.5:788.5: 184.9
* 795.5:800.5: 180.2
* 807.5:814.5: 196.6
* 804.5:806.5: 187.1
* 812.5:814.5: 192.3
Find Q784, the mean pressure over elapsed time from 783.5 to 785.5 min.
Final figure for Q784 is 183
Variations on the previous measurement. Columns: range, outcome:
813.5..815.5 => 190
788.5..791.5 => 181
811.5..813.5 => 194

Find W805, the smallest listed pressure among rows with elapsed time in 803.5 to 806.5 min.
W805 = 186.8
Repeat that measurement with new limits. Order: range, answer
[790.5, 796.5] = 174.5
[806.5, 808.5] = 187.3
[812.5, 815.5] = 188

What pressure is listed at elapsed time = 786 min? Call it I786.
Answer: 180.4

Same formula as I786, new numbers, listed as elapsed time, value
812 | 196.6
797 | 180.2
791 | 180.4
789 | 180.6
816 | 194.1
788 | 183.6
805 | 186.8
